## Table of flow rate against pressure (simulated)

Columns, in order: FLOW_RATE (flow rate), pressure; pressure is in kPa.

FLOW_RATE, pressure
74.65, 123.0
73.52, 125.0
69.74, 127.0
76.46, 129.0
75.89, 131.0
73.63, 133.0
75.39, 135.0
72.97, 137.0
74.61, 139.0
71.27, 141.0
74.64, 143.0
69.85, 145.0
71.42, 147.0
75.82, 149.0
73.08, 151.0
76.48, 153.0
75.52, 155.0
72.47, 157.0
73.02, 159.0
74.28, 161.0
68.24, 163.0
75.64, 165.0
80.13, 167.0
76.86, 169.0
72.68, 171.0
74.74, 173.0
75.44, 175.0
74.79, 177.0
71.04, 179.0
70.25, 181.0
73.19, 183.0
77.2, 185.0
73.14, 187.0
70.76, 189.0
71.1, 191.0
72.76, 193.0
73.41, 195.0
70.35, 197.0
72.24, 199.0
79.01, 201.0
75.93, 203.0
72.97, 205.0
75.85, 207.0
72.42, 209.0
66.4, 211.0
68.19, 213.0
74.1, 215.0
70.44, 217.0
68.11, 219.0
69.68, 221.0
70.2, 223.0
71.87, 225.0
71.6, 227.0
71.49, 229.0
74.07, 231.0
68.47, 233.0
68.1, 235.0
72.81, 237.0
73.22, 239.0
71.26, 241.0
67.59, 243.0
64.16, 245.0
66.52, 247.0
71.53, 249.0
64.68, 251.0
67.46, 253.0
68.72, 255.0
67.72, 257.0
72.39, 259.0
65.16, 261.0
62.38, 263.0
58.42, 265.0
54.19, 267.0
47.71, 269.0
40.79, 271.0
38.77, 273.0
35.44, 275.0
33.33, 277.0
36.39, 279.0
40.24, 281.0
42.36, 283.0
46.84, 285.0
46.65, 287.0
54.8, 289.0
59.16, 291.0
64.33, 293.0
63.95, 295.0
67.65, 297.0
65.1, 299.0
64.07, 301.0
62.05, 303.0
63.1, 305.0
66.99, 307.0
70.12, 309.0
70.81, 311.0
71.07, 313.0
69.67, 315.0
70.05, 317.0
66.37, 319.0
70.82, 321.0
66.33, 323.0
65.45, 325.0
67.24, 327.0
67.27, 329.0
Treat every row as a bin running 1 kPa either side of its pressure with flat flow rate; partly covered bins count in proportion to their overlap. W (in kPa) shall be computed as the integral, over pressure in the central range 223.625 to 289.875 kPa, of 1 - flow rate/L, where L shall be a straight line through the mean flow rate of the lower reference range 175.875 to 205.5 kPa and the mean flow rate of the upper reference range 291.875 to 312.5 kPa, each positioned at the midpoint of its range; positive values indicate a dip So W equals 9.32 kPa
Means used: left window 73.2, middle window 59.4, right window 65.9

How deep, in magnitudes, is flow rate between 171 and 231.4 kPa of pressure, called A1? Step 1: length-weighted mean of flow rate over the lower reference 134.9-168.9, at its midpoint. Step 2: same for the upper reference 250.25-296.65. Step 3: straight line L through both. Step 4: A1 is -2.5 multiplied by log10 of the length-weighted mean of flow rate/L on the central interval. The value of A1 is -0.107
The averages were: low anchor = 73.9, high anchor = 53.7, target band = 72.4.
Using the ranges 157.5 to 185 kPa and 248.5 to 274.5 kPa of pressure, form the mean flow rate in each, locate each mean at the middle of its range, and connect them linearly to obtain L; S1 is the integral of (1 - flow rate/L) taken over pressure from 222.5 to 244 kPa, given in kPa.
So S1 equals -2.4 kPa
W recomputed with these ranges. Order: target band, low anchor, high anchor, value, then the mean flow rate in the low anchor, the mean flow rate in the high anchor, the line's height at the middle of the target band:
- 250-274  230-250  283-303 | 2.30 kPa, 69.8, 58.5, 65.1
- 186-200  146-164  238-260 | -0.10 kPa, 73.4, 68.7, 71.5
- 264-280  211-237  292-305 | 5.64 kPa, 70.5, 64.4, 66.6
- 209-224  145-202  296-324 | 0.41 kPa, 73.7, 67.4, 71.7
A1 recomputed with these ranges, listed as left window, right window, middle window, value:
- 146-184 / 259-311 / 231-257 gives -0.13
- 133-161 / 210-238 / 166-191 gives -0.03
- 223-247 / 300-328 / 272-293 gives 0.47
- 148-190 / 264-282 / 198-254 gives -0.24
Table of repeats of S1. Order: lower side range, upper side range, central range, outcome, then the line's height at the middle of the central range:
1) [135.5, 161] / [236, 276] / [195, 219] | -1.93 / 67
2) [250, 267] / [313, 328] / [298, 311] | 0.34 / 67.4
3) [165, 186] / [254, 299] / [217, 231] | -1.38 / 64.4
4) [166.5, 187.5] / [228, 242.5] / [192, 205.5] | -0.12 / 73.2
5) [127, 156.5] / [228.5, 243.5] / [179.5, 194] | -0.01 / 72.5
